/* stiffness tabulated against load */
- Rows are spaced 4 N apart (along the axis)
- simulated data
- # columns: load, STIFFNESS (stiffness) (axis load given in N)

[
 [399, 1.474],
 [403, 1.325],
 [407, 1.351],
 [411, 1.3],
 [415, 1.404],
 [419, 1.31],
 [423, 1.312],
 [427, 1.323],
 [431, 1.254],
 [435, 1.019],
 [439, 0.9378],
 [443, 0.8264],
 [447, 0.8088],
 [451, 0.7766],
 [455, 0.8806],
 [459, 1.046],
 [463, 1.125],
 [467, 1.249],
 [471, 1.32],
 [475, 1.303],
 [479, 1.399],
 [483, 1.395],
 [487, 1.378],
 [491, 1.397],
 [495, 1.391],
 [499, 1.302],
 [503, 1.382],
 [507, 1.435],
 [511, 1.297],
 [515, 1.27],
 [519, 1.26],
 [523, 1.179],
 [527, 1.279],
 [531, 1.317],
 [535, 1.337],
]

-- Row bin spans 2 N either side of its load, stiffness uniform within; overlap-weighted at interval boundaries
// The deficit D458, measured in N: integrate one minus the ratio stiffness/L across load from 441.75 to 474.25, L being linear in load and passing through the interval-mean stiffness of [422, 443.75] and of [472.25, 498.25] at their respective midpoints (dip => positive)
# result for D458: 5.9 N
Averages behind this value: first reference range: 1.12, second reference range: 1.37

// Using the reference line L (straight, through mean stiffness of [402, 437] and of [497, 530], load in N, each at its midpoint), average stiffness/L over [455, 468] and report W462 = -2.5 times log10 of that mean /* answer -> 0.18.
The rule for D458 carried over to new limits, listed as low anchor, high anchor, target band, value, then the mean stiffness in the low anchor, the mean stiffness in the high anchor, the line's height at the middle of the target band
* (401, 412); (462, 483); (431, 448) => 4.8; 1.33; 1.3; 1.31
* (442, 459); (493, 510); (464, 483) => -4.0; 0.849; 1.37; 1.09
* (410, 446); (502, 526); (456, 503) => -1.7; 1.17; 1.3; 1.25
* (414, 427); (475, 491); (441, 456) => 5.9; 1.33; 1.38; 1.36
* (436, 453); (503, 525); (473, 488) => -4.0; 0.848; 1.3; 1.08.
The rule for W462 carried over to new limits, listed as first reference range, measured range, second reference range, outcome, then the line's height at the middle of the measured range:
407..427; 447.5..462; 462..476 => 0.370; 1.28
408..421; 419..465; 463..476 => 0.245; 1.3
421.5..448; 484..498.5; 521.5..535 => -0.157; 1.19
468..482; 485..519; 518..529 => -0.057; 1.28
